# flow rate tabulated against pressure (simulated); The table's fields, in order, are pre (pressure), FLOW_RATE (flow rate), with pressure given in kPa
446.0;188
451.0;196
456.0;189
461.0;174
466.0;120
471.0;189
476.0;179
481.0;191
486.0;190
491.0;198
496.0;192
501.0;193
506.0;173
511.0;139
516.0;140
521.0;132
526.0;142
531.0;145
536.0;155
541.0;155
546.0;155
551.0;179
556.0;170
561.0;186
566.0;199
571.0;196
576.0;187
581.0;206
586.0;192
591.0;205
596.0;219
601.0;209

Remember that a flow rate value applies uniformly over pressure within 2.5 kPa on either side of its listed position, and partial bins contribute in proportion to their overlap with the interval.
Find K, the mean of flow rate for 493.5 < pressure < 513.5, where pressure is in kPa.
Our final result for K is 174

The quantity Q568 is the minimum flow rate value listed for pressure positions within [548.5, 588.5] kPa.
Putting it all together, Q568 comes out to 170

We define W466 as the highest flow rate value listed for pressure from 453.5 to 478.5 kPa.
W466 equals 189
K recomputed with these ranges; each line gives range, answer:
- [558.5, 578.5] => 192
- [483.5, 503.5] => 193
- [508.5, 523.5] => 137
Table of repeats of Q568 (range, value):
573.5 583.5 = 187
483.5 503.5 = 190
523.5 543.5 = 142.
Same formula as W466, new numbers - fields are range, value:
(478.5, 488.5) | 191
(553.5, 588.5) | 206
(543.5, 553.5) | 179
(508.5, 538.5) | 155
